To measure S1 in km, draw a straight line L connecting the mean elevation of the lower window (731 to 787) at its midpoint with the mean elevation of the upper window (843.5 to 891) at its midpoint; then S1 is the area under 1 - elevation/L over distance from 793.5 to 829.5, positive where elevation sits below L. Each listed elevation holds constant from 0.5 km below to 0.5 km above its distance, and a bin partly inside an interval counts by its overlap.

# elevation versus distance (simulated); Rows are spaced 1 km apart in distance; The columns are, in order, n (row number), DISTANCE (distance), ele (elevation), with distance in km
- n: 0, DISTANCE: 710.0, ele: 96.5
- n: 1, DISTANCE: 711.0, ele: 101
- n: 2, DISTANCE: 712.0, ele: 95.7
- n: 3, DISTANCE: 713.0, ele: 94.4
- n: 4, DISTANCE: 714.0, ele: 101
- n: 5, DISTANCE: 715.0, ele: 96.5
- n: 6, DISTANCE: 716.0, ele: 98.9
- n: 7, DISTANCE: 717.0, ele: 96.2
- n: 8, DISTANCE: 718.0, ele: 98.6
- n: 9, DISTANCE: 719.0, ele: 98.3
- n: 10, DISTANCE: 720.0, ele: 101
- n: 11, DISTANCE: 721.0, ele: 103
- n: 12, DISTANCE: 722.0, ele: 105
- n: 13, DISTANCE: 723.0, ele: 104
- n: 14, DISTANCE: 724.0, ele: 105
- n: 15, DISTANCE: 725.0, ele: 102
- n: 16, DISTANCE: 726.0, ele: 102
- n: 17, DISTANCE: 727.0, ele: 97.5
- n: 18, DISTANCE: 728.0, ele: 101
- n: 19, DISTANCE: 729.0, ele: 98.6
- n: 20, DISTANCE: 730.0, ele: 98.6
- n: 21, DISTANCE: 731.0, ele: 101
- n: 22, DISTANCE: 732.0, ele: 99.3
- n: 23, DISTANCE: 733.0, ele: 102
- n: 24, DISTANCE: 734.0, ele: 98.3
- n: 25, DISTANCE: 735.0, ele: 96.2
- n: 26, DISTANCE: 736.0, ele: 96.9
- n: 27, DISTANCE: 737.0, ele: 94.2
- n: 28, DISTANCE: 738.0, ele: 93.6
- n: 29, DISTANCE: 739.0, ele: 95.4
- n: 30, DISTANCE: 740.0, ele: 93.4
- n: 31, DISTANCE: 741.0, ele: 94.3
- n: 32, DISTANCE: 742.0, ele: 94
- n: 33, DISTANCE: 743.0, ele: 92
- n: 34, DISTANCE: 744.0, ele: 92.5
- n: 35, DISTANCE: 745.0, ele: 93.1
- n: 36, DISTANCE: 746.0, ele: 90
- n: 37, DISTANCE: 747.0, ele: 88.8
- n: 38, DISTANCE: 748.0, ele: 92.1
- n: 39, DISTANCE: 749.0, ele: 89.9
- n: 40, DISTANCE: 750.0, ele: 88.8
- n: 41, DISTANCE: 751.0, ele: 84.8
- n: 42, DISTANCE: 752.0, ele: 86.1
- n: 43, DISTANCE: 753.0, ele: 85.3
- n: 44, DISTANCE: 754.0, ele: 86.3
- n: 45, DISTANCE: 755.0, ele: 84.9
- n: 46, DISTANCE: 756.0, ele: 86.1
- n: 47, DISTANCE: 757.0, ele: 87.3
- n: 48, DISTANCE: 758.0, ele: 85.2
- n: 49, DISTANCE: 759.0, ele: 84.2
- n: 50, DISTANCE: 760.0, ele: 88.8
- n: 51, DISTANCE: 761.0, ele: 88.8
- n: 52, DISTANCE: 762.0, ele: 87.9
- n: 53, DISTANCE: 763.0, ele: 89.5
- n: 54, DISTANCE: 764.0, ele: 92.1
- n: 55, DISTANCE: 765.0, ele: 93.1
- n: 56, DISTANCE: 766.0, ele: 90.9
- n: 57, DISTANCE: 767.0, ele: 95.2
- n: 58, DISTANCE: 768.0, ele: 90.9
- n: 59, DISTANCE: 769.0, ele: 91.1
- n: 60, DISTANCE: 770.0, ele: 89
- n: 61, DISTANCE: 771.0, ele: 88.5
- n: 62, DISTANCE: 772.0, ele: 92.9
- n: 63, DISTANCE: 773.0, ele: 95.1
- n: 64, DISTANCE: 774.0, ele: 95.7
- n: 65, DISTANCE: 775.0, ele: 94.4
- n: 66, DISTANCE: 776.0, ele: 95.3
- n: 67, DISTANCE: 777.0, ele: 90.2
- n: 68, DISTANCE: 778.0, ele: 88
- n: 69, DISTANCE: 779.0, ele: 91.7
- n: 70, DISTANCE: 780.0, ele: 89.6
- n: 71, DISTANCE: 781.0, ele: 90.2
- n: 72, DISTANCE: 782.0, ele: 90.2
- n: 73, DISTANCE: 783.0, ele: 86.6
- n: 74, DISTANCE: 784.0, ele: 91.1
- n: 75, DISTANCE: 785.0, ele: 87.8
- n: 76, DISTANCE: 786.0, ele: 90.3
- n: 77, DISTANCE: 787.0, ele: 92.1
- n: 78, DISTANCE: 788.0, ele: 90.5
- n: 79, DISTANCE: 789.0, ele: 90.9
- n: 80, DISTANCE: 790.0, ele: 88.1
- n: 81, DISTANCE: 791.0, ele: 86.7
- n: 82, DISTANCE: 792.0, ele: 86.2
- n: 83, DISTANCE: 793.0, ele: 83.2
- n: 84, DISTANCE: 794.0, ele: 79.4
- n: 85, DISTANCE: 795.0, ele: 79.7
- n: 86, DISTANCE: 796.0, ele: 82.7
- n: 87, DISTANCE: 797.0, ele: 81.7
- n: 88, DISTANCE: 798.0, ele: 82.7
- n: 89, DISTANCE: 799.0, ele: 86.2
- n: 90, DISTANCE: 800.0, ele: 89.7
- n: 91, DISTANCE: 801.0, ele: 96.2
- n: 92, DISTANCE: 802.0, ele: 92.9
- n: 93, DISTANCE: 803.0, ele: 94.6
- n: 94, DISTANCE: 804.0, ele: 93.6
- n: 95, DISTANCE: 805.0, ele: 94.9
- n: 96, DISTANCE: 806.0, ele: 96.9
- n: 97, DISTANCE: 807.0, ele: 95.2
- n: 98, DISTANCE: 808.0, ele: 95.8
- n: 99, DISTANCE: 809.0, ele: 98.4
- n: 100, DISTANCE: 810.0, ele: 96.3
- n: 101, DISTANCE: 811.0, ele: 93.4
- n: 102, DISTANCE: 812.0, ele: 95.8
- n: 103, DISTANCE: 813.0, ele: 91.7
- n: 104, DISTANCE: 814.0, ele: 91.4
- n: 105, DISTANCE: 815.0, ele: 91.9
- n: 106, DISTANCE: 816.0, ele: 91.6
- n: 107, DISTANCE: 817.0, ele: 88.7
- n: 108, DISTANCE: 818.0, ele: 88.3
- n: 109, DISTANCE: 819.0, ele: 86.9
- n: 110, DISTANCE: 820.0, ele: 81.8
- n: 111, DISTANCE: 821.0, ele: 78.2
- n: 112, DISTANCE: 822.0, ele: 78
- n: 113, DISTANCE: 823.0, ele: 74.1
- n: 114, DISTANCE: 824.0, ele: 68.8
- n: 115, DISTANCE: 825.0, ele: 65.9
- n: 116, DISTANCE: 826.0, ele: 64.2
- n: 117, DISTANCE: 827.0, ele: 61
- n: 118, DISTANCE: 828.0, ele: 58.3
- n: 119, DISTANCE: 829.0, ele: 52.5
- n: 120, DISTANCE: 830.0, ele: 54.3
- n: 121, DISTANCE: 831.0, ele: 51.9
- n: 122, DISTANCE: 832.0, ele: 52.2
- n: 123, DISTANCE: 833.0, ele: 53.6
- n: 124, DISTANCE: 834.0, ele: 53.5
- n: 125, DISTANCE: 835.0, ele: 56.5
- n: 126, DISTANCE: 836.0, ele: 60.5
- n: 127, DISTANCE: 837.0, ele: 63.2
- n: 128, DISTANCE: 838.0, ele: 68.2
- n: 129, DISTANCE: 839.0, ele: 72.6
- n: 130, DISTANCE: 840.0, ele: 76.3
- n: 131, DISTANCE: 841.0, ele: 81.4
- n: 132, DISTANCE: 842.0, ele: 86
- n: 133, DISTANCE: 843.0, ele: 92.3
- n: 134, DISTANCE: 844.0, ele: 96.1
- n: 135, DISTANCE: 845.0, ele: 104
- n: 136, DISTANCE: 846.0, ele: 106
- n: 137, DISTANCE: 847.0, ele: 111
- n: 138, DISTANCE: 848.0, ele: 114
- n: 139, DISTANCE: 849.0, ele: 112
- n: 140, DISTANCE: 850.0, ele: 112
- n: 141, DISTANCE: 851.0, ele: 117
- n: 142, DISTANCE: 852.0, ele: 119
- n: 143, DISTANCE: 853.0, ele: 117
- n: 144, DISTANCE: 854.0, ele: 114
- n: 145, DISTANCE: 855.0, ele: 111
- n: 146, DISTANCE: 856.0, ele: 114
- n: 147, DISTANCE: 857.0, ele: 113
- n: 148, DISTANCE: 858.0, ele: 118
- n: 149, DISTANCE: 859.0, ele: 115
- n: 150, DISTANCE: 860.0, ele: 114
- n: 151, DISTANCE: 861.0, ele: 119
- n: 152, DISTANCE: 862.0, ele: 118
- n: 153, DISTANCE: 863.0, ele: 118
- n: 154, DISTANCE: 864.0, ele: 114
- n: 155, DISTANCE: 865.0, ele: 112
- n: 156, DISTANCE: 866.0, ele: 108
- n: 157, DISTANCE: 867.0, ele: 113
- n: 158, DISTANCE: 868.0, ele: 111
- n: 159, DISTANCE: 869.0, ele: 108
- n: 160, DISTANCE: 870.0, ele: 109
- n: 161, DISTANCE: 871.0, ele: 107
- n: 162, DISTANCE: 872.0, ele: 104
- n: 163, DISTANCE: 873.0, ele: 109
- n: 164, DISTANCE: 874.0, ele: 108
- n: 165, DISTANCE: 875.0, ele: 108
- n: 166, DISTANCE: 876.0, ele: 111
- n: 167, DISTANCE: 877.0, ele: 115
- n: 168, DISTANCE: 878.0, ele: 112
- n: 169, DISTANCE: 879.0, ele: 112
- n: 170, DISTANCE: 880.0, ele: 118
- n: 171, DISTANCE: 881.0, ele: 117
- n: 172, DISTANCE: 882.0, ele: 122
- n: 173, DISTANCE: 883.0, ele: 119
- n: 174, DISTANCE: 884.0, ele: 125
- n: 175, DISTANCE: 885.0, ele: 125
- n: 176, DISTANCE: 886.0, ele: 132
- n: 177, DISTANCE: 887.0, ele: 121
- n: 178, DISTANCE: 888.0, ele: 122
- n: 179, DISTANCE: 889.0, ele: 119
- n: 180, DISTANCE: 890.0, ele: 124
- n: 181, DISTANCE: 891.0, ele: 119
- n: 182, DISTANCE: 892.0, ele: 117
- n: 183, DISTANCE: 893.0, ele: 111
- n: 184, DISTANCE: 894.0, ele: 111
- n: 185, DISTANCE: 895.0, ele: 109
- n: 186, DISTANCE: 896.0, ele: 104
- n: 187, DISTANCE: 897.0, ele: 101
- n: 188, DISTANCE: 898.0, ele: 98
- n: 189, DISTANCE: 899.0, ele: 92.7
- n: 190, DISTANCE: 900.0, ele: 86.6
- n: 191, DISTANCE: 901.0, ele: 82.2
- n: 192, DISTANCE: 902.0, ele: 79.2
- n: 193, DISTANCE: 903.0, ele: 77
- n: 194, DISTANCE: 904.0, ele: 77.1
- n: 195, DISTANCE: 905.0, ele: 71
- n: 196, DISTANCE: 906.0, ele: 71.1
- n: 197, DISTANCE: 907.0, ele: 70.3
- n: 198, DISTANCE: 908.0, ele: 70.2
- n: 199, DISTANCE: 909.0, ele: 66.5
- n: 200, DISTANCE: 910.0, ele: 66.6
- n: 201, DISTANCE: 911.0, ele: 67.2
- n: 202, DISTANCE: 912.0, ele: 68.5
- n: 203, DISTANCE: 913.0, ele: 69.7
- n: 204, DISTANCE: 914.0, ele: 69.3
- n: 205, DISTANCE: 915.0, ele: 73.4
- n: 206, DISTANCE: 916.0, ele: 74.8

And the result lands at 6.2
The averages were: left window 91.2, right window 114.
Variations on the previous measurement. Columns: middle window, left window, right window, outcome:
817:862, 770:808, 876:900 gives 7.01 km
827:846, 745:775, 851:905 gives 6.23 km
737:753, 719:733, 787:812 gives 1.18 km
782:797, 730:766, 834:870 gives 1.38 km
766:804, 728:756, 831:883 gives 2.66 km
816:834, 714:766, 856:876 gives 6.39 km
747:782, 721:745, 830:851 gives 1.30 km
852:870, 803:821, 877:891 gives -0.43 km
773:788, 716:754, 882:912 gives 0.83 km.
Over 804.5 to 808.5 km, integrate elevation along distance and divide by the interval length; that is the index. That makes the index 95.7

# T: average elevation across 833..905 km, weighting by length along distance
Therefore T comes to 104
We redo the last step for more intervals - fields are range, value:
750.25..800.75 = 88.5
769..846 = 83.4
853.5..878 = 112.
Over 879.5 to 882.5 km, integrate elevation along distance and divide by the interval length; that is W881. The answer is 119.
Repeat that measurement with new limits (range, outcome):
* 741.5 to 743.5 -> 93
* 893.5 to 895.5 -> 110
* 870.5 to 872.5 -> 106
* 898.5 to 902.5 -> 85.2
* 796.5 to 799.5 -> 83.5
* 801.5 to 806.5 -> 94.6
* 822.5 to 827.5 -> 66.8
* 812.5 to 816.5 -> 91.6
